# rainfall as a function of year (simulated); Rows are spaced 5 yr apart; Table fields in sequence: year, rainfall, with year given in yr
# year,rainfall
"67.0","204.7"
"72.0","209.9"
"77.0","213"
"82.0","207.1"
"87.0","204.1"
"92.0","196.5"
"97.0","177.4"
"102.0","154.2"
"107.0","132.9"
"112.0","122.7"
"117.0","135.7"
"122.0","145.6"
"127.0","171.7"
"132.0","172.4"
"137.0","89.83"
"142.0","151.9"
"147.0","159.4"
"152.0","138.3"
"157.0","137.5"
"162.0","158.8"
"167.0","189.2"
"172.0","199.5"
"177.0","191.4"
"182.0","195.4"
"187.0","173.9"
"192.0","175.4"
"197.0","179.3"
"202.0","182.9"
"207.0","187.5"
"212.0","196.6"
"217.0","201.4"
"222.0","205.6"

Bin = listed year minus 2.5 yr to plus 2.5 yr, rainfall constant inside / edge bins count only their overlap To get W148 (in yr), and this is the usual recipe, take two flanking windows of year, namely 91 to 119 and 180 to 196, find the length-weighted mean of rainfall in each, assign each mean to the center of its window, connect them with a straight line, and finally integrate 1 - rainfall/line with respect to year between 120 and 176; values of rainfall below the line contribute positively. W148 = 3.3 yr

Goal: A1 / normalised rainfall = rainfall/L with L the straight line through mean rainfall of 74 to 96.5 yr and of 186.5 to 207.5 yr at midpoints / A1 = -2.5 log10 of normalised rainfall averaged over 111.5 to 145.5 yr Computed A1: 0.330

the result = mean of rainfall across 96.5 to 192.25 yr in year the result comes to 158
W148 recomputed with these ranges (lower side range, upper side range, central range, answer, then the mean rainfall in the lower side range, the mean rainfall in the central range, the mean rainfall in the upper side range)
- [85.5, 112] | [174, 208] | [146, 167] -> 3.0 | 167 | 153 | 184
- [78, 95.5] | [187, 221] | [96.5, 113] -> 4.5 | 202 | 145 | 187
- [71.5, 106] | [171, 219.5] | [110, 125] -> 4.3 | 191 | 136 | 188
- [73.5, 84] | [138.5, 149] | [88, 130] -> 5.9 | 210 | 157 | 149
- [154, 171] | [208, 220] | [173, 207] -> -0.4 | 164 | 184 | 198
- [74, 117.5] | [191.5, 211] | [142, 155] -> 2.1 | 174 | 149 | 183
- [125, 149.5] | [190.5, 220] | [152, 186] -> -1.6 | 149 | 175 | 188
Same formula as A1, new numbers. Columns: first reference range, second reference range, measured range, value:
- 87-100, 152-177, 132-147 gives 0.28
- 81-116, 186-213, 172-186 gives -0.08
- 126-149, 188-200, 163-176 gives -0.16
